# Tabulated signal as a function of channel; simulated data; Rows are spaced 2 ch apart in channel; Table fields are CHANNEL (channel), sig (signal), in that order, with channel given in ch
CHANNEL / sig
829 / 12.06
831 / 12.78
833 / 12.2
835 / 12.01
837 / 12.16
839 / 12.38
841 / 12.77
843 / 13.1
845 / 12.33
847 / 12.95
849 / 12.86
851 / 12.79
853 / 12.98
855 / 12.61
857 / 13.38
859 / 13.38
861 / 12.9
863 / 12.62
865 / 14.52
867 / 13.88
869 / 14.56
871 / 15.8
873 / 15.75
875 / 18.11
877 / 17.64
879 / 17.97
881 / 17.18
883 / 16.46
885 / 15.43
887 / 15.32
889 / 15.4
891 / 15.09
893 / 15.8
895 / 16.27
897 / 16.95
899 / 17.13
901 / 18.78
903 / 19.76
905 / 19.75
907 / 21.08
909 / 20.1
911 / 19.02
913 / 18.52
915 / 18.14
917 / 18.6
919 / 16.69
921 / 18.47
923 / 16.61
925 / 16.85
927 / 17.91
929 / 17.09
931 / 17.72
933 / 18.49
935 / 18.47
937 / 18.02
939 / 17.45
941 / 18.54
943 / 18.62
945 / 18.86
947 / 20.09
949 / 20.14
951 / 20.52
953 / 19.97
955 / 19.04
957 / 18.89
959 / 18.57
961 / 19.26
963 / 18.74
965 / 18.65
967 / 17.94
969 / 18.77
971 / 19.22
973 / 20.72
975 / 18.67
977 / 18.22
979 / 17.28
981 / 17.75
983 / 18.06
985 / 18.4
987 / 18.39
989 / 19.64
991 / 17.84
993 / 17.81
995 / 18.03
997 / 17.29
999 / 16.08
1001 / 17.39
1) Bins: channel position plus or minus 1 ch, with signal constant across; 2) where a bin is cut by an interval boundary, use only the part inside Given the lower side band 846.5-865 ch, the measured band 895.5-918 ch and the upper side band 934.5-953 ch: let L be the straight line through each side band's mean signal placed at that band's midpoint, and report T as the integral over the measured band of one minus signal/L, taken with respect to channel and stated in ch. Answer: -3.2 ch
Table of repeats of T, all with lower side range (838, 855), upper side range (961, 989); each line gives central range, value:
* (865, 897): -3.8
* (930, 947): -1.4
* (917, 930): -0.9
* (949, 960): -1.1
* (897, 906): -2.0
